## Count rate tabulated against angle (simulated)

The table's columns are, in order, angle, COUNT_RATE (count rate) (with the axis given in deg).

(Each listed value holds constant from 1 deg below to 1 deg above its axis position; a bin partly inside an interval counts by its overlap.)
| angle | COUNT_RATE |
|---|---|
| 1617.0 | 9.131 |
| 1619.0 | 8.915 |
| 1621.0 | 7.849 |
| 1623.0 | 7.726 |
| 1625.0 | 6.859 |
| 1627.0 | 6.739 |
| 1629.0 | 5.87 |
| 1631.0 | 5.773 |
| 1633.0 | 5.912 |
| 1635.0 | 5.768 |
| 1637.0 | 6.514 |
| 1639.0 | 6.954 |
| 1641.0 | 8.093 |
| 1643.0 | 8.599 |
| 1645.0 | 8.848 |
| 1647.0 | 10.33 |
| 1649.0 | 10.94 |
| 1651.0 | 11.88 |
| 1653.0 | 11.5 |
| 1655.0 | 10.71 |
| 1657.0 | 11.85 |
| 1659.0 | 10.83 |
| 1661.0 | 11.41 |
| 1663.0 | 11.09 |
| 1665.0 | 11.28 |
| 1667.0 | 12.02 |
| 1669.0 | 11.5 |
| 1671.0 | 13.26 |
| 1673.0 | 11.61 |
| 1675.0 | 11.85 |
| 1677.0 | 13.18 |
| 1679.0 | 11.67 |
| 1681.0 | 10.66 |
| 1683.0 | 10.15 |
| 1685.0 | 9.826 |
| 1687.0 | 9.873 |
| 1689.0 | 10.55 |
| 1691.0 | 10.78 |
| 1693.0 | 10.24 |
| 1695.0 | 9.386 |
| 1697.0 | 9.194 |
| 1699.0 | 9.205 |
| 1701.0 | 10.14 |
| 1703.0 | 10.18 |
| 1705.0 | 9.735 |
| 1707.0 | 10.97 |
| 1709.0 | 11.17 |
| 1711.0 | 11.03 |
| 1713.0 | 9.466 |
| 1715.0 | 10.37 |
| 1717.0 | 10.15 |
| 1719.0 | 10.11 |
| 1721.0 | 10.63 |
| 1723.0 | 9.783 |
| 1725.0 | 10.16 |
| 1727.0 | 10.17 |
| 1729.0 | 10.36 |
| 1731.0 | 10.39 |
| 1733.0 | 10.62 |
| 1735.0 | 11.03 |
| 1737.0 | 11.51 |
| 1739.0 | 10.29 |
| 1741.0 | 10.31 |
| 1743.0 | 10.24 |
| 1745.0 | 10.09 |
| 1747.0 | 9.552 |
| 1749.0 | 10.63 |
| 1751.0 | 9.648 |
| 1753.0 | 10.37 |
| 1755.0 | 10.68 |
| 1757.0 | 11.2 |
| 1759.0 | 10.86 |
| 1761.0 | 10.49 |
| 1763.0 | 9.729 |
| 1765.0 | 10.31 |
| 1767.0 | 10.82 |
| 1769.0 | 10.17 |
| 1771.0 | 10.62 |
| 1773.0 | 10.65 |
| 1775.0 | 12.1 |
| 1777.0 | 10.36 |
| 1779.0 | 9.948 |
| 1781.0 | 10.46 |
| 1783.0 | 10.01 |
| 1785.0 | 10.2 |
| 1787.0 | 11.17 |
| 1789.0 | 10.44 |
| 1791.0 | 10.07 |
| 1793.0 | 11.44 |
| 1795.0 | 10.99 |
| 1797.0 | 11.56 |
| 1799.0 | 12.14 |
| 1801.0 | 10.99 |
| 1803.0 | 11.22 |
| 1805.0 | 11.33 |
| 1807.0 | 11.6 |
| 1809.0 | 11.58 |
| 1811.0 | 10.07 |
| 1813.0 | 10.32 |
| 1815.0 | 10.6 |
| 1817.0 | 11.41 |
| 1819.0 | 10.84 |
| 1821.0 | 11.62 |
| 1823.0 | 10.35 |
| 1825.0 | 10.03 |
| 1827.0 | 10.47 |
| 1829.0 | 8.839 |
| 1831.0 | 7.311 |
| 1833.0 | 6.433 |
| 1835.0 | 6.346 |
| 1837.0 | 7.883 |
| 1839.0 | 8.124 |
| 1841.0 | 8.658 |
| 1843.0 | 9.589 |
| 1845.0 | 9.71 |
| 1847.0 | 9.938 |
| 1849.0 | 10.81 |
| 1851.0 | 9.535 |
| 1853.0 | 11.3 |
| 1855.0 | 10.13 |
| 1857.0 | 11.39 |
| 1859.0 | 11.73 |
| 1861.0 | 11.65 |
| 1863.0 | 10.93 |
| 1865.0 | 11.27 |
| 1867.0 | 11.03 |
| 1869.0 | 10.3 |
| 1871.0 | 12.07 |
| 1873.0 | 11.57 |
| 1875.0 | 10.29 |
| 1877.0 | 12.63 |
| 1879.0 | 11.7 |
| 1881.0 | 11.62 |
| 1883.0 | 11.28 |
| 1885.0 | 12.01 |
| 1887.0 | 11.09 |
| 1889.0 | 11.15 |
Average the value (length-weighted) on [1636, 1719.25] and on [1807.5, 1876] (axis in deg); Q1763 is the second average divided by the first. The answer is 1.0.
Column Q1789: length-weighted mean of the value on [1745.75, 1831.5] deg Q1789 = 10.6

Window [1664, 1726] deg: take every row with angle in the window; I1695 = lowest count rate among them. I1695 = 9.194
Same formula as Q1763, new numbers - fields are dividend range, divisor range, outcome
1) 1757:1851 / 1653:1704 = 0.94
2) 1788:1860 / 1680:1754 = 0.99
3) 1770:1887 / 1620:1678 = 1.10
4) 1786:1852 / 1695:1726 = 1.00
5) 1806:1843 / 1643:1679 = 0.84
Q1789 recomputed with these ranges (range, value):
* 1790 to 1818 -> 11.1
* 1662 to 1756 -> 10.6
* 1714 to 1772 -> 10.4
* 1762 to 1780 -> 10.5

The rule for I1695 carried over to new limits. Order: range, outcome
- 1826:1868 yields 6.346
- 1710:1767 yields 9.466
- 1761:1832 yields 7.311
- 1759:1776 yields 9.729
